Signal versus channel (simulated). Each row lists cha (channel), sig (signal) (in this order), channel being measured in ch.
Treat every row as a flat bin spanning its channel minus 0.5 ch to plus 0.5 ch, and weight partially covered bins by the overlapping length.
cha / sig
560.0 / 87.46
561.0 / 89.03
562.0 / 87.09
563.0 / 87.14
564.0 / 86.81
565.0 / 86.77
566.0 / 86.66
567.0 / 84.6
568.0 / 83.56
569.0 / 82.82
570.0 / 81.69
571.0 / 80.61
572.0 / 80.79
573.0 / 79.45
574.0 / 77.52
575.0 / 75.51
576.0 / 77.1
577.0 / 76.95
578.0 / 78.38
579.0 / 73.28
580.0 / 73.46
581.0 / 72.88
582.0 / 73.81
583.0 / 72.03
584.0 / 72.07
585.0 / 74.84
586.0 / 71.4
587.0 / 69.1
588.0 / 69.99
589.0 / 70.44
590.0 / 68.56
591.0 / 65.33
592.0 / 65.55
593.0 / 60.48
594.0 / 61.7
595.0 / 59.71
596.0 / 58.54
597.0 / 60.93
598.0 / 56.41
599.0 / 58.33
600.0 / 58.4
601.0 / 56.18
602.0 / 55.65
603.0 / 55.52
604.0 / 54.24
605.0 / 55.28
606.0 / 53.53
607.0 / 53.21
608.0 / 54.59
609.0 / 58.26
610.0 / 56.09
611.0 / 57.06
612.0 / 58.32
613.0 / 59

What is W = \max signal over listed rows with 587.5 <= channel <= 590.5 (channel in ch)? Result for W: 70.44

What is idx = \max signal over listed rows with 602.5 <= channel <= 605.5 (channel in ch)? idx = 55.52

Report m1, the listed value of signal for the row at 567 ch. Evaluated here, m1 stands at 84.6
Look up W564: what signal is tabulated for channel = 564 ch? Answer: 86.81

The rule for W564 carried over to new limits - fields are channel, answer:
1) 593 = 60.48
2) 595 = 59.71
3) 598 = 56.41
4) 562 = 87.09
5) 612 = 58.32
